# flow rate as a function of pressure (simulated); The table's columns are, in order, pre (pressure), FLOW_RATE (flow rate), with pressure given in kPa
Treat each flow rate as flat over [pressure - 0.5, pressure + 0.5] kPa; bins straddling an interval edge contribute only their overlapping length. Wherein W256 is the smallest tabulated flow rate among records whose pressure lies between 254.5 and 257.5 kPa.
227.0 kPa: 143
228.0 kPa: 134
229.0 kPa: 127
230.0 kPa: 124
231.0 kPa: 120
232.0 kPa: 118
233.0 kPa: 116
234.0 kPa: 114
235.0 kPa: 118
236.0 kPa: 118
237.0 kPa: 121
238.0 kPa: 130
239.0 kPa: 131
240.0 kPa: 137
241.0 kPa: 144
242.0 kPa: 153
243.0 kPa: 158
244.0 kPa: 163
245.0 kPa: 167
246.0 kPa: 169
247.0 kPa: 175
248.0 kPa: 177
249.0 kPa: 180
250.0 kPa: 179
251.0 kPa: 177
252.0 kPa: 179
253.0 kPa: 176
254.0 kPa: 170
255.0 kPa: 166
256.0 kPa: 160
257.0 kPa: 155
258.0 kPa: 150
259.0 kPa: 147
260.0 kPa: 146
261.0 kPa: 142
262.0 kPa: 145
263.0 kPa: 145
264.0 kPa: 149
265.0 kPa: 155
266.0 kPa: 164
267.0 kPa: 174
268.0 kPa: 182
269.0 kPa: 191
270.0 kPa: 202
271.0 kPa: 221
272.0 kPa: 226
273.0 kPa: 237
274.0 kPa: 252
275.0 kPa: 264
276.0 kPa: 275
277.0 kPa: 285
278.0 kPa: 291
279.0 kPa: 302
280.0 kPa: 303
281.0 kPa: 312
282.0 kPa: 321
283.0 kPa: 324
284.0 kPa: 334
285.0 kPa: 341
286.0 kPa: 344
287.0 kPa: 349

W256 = 155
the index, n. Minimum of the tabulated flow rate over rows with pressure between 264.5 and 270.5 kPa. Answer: 155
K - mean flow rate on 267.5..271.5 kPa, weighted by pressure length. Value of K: 199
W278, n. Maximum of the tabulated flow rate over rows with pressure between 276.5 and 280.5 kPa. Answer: 303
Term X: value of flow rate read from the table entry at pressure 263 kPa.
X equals 145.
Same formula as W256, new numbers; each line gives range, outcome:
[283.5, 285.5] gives 334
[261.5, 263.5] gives 145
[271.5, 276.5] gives 226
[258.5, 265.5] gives 142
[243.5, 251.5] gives 163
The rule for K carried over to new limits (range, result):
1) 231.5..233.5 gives 117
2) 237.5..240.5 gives 133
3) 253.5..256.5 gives 165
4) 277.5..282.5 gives 306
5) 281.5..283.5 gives 322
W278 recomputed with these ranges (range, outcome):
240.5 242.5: 153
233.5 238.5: 130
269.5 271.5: 221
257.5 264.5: 150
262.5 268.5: 182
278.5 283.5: 324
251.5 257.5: 179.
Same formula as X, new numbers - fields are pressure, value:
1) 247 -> 175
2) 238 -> 130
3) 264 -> 149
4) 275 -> 264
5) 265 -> 155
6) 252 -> 179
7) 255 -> 166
